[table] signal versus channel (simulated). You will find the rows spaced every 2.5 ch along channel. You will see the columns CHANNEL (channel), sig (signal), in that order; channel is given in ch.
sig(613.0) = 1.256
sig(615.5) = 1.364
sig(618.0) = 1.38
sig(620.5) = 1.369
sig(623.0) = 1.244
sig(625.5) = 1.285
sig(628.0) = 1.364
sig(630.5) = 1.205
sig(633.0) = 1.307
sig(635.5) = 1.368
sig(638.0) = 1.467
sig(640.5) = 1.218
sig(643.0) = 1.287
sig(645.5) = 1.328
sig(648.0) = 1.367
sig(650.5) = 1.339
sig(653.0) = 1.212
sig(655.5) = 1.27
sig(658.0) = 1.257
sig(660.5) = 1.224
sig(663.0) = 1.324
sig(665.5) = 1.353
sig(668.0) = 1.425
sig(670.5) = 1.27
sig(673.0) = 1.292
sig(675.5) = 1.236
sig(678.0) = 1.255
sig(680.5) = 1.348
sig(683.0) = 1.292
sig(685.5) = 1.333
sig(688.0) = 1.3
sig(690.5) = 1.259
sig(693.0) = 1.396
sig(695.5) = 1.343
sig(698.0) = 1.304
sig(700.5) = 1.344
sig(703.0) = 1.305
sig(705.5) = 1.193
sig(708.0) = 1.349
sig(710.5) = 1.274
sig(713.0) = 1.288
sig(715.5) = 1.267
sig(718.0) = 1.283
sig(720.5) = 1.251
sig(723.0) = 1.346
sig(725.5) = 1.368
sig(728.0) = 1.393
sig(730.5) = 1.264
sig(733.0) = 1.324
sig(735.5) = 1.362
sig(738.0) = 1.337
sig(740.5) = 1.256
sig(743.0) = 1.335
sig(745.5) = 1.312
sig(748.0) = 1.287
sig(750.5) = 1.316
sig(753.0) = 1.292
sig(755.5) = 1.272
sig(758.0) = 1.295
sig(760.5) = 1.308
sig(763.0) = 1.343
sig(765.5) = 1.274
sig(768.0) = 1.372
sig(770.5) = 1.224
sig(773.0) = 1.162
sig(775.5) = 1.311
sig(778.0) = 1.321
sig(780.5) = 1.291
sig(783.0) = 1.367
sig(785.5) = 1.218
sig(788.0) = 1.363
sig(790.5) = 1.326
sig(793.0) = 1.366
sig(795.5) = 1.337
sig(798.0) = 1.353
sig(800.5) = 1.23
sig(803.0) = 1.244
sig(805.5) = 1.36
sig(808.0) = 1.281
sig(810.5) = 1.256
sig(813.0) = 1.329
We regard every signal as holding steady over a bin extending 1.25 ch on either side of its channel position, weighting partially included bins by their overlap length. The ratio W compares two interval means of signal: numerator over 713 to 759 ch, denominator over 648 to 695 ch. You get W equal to 1.01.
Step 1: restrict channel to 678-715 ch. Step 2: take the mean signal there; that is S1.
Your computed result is 1.31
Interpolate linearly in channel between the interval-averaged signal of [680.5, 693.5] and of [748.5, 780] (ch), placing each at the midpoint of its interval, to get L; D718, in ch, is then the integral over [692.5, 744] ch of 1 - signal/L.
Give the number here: -0.3 ch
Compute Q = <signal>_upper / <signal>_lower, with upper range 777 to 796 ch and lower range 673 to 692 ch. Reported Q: 1.0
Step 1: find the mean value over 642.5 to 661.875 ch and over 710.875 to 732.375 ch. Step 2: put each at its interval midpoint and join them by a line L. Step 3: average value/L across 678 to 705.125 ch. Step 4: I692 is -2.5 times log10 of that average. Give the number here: -0.015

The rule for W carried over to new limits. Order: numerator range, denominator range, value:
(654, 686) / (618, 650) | 0.98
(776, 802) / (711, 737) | 1.00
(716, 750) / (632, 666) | 1.01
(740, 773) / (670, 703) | 0.99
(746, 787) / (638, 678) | 1.00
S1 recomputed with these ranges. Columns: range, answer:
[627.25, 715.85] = 1.3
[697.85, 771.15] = 1.31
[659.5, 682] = 1.3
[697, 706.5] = 1.29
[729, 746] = 1.31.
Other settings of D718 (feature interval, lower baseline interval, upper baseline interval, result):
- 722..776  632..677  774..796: 0.4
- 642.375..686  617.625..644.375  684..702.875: 0.7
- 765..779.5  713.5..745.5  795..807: 0.3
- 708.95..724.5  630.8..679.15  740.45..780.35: 0.1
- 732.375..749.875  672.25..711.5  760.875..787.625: -0.3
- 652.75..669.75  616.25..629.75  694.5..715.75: 0.2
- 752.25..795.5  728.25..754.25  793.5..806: 0.2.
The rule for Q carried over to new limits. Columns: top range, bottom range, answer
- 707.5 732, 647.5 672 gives 1.00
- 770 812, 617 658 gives 0.99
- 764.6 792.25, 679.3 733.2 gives 0.99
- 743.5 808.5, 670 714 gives 1.00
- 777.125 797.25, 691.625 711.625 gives 1.01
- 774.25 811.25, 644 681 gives 1.01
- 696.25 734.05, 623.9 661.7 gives 1.00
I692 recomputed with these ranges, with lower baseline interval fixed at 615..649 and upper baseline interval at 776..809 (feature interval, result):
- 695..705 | 0.01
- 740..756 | 0.01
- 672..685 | 0.03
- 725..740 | -0.02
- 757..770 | 0.00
